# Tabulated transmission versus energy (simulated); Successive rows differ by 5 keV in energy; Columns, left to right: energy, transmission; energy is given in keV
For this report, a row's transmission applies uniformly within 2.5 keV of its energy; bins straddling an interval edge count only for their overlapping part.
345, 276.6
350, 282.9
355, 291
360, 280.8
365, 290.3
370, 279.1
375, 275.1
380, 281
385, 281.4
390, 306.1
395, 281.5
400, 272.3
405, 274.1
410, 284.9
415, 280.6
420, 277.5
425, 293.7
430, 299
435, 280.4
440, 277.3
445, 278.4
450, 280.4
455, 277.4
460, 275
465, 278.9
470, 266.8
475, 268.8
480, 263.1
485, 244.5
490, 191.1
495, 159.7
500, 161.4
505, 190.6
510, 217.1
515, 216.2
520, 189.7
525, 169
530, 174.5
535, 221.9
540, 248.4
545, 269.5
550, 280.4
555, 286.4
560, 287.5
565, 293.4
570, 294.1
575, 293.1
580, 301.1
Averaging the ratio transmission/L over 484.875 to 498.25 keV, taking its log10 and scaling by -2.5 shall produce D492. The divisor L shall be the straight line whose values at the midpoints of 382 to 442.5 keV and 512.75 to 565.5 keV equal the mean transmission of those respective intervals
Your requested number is 0.33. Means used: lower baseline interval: 284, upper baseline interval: 238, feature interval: 188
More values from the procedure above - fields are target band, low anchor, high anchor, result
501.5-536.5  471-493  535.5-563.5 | 0.30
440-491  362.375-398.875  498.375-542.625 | -0.14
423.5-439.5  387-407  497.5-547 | -0.11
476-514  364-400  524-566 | 0.25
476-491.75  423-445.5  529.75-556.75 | 0.14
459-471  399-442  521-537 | -0.13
